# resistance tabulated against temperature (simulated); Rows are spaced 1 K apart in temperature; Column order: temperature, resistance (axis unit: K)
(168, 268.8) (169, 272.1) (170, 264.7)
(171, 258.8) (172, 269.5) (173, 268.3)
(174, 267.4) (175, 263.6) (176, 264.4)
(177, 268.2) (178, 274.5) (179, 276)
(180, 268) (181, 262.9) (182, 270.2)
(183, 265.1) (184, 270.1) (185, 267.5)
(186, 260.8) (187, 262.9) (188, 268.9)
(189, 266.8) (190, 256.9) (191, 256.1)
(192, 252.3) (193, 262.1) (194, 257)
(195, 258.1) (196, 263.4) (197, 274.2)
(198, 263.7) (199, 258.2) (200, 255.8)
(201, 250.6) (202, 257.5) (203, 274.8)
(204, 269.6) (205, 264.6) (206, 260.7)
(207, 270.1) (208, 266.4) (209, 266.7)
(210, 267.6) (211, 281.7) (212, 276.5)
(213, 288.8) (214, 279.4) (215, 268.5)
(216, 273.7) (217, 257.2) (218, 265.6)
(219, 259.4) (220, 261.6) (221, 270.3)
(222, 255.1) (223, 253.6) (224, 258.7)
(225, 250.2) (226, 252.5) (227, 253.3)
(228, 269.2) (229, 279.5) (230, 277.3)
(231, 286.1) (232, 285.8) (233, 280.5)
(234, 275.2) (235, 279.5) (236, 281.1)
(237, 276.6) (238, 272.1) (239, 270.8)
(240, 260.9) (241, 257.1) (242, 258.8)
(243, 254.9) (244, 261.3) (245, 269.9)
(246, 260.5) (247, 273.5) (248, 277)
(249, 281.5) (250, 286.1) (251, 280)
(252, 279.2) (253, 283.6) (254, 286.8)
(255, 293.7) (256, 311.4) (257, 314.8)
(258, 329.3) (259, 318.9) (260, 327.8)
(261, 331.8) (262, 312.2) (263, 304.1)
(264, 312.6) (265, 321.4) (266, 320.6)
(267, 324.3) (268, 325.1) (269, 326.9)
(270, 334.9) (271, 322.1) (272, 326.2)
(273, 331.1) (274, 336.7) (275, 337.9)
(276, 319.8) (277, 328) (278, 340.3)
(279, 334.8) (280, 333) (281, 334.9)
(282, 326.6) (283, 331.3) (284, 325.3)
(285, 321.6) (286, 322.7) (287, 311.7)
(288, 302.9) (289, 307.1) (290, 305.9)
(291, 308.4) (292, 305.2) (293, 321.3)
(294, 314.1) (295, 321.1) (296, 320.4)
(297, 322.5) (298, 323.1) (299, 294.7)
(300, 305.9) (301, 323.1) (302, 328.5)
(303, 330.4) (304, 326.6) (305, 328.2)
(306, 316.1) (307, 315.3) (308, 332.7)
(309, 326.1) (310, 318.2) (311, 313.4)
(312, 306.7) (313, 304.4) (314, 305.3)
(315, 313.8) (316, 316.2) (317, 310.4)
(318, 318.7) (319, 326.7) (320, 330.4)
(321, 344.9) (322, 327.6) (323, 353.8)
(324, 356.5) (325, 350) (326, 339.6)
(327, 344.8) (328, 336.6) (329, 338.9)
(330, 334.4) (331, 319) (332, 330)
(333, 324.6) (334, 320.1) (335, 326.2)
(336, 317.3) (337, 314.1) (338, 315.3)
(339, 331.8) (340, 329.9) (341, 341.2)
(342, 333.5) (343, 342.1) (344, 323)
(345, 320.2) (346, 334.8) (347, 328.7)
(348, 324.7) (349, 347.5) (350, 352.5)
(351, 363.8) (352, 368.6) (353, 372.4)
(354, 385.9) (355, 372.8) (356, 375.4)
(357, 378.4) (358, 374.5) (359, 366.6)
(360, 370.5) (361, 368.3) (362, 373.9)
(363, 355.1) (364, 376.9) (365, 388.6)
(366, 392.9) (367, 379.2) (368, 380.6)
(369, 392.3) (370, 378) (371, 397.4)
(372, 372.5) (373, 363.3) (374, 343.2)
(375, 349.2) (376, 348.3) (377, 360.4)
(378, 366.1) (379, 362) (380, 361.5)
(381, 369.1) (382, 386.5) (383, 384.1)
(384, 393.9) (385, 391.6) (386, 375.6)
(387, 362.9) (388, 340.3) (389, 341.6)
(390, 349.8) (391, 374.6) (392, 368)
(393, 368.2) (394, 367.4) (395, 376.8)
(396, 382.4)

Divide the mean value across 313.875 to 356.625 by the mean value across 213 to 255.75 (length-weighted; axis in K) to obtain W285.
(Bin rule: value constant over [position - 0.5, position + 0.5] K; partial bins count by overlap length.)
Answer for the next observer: 1.24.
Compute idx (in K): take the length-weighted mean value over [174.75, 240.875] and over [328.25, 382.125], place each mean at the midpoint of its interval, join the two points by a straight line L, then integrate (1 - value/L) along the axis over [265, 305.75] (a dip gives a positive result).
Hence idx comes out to -1.3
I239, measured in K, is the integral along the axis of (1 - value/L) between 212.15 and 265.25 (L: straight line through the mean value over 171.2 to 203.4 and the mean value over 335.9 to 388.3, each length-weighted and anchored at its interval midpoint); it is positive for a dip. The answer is 2.39 K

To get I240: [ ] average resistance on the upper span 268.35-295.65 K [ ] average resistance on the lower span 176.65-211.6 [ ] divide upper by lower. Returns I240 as 1.2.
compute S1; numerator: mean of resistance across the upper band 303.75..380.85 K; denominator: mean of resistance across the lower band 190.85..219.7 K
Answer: 1.30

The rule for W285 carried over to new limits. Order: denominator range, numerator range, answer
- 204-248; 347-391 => 1.37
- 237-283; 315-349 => 1.09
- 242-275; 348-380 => 1.22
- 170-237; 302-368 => 1.28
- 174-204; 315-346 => 1.25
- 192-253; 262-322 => 1.20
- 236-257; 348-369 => 1.35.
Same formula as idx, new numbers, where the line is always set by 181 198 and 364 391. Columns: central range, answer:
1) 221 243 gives 1.49 K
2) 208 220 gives 0.28 K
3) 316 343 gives 0.93 K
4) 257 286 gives -1.50 K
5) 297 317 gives 0.79 K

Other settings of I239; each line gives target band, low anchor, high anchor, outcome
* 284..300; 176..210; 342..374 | 0.5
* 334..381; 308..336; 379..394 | -0.9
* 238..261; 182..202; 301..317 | 0.4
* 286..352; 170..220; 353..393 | 2.7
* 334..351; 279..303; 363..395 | 0.9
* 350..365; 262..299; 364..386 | -0.3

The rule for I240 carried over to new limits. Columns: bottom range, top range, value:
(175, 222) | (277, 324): 1.21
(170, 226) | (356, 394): 1.40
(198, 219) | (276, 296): 1.20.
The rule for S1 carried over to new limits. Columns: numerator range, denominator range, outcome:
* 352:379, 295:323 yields 1.16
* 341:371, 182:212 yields 1.37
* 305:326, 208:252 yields 1.20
